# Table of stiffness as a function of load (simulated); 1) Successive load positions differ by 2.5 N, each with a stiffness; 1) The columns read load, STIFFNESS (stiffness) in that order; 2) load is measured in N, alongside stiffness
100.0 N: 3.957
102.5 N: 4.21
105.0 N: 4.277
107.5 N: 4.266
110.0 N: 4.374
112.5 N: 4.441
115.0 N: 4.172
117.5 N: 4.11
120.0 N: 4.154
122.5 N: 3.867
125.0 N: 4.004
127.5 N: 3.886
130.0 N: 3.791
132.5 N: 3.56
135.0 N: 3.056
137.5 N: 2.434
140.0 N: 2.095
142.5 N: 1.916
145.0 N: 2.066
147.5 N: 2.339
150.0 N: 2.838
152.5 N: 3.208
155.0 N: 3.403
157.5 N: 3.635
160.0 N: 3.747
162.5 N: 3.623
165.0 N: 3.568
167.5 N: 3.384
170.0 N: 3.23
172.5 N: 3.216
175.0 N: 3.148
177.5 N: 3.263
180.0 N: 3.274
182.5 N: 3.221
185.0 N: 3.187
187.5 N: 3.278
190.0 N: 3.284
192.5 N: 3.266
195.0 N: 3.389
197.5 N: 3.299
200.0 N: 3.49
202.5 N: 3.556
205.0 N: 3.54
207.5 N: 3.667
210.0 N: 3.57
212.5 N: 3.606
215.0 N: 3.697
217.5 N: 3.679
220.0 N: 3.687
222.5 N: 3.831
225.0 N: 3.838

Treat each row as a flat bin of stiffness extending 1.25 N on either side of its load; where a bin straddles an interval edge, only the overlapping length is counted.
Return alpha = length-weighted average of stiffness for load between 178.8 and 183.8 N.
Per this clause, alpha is 3.25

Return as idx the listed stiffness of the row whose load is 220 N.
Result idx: 3.687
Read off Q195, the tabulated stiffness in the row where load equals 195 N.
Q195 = 3.389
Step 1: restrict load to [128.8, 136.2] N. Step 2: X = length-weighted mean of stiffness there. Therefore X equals 3.47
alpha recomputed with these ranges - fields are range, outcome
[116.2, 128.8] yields 4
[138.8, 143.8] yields 2.01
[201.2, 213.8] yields 3.59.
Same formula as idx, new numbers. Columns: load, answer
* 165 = 3.568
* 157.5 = 3.635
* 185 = 3.187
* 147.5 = 2.339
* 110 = 4.374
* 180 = 3.274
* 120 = 4.154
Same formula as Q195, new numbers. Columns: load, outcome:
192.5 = 3.266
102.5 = 4.21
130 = 3.791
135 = 3.056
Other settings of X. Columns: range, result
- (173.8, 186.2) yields 3.22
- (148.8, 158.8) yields 3.28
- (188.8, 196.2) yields 3.31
